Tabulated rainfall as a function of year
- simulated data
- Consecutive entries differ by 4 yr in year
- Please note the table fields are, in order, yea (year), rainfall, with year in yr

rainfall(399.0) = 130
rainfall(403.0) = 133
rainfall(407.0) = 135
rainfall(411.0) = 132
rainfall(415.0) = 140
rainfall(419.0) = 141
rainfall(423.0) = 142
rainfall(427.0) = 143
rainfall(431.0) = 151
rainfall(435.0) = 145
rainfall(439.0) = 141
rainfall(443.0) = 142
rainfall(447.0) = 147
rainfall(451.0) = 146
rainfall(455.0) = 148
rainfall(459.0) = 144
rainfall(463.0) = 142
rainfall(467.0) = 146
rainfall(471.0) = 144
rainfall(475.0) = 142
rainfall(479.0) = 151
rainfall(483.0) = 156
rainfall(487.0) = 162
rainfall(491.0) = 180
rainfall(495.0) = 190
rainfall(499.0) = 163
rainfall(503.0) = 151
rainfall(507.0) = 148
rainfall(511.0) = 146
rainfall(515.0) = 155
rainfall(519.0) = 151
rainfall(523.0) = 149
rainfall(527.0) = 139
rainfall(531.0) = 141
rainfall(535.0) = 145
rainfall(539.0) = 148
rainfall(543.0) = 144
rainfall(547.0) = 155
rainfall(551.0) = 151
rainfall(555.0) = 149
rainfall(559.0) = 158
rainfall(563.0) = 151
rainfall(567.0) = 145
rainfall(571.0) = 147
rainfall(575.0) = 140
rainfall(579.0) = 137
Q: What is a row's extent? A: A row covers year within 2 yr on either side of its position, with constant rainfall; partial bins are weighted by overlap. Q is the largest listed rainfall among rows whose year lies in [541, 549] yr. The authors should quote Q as 155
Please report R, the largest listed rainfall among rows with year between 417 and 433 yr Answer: 151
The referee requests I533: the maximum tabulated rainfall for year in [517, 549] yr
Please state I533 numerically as 155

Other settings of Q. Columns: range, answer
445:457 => 148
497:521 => 163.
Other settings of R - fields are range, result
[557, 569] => 158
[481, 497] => 190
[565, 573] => 147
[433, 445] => 145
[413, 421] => 141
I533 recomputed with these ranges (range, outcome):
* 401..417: 140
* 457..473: 146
